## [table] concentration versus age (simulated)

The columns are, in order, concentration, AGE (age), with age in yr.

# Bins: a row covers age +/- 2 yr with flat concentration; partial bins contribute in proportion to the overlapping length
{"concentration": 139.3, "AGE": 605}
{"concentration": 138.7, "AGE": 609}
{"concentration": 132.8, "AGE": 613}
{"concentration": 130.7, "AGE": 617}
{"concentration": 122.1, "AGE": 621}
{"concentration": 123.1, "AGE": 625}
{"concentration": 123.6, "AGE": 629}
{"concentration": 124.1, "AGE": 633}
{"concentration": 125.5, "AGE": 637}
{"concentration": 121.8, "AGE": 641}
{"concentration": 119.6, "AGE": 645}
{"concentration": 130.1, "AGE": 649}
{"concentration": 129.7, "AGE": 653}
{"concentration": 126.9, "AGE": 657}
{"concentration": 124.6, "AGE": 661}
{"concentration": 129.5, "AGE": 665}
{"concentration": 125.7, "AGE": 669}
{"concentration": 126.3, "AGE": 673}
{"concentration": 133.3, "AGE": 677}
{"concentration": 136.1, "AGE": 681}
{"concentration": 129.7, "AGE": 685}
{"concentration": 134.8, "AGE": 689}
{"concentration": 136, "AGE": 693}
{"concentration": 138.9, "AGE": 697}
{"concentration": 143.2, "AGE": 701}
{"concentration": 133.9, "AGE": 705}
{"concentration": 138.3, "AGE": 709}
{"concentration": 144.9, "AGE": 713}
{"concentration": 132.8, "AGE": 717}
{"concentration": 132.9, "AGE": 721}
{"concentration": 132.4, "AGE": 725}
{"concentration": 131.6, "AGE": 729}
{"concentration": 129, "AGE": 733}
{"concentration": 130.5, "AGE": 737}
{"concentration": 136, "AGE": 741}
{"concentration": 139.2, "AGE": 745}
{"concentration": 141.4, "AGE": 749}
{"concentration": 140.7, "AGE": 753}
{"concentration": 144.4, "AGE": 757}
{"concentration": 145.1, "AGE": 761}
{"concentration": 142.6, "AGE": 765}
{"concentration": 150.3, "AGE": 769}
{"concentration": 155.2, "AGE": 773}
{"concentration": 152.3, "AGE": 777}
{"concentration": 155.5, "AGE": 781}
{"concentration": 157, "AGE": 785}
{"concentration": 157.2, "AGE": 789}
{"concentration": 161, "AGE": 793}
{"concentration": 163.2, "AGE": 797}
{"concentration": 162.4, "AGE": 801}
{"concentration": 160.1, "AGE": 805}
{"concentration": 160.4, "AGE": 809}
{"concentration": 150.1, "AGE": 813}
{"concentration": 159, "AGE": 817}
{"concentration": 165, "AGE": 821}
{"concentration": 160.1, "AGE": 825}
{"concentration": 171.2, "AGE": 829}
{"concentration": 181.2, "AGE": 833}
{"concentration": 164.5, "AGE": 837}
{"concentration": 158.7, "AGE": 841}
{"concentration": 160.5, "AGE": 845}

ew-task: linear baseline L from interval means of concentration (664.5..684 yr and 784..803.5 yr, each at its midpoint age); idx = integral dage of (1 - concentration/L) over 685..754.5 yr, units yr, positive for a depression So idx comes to 2.7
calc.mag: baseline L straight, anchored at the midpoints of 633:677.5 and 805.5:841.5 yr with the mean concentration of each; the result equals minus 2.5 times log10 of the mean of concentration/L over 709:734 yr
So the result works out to 0.05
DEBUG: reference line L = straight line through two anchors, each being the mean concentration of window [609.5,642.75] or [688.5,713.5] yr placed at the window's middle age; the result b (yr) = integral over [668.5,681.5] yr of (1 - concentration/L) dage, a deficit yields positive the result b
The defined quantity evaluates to 0.4 yr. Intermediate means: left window 126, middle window 130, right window 138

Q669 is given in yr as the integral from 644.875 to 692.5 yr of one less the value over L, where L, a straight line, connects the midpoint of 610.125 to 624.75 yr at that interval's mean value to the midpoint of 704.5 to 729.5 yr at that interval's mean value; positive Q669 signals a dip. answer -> 0.97 yr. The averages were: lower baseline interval 128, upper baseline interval 136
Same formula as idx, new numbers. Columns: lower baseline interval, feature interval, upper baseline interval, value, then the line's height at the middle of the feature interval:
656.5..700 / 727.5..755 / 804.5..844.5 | 1.8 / 145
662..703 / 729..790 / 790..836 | 2.6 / 151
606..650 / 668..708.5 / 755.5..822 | 1.0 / 137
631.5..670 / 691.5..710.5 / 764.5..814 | -0.2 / 137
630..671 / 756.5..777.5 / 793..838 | 0.5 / 152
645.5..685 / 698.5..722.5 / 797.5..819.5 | 0.1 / 138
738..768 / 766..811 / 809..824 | -1.9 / 151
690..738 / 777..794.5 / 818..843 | -0.3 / 155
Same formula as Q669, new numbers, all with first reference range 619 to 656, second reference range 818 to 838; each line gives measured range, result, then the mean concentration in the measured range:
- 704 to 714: 0.1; 139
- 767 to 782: 0.3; 153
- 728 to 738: 1.1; 130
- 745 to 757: 0.7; 141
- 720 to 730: 0.8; 132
